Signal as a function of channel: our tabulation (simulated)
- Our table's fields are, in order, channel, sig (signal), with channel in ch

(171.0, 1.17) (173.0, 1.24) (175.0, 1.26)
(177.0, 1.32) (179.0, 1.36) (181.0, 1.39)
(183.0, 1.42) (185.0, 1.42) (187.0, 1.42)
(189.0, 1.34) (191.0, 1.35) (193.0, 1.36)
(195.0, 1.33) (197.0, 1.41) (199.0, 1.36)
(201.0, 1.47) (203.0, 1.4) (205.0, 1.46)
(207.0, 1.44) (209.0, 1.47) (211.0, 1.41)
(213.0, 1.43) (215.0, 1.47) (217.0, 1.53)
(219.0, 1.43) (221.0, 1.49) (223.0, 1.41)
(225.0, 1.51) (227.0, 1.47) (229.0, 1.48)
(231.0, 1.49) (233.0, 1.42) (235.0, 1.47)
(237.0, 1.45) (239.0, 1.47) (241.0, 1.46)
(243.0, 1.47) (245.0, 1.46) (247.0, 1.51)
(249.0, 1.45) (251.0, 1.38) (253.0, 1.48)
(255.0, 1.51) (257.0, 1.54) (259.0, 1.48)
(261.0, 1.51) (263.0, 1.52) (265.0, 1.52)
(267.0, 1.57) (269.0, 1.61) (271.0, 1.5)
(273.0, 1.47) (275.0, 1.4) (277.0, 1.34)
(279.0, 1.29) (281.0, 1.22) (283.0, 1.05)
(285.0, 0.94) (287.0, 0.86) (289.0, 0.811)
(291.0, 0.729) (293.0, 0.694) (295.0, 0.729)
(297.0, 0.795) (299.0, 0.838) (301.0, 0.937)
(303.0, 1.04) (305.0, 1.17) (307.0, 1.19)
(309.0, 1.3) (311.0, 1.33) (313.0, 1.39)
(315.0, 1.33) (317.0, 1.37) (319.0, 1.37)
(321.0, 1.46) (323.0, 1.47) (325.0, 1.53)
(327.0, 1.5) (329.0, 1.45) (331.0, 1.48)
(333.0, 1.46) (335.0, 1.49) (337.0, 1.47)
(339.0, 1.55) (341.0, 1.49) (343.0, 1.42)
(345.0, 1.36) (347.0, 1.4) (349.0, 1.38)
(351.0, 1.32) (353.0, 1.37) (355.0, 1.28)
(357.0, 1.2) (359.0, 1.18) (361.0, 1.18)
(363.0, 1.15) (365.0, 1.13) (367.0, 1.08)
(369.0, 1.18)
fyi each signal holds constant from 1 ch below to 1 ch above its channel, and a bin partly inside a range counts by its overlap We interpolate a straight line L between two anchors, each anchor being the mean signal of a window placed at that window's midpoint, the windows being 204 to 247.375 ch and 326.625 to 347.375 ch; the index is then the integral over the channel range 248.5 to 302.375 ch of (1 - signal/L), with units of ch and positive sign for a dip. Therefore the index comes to 8.74 ch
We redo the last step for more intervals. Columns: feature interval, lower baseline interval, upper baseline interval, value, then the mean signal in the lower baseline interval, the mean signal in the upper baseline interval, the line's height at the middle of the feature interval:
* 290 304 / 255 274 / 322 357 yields 6.23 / 1.52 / 1.43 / 1.48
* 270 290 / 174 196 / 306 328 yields 2.76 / 1.36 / 1.39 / 1.38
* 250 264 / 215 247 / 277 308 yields -2.61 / 1.47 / 0.965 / 1.26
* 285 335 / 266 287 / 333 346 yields 7.97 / 1.32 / 1.46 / 1.39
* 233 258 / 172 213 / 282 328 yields -4.14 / 1.38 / 1.12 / 1.26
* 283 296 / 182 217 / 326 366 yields 5.35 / 1.41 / 1.36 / 1.38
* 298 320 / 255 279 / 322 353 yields 3.88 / 1.49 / 1.45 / 1.46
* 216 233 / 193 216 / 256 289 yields -0.90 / 1.42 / 1.35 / 1.4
